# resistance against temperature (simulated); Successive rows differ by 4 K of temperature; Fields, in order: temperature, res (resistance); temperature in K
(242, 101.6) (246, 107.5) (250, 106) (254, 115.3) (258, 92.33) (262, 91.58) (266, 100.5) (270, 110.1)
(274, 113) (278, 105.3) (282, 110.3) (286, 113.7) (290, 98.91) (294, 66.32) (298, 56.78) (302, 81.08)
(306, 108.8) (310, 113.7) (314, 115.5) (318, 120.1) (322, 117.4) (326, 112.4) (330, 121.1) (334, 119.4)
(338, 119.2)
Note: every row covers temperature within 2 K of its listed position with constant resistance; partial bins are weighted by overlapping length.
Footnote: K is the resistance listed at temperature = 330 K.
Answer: 121.1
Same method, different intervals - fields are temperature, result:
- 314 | 115.5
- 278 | 105.3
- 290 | 98.91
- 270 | 110.1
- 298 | 56.78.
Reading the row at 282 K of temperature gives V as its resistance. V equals 110.3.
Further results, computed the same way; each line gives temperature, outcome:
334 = 119.4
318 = 120.1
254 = 115.3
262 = 91.58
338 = 119.2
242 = 101.6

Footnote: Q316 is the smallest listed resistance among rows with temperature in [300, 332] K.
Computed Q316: 81.08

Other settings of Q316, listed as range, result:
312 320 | 115.5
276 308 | 56.78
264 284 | 100.5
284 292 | 98.91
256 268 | 91.58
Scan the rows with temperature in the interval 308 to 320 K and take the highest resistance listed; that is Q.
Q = 120.1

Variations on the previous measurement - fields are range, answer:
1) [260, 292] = 113.7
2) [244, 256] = 115.3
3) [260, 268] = 100.5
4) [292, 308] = 108.8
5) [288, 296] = 98.91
